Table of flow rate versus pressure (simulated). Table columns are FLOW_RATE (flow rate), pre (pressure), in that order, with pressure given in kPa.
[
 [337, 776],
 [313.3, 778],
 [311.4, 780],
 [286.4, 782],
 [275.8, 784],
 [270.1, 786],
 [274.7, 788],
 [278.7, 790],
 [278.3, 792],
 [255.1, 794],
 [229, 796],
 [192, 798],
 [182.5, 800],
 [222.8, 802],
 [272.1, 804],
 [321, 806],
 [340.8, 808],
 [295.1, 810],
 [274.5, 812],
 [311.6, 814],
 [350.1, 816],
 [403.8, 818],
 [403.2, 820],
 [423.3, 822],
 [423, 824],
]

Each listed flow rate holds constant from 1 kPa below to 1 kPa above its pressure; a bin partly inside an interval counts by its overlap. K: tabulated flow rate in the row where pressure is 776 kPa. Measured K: 337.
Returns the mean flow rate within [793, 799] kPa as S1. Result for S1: 225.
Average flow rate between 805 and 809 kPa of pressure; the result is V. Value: 331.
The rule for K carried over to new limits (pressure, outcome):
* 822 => 423.3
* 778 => 313.3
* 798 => 192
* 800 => 182.5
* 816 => 350.1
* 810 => 295.1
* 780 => 311.4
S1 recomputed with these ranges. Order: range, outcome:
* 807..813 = 303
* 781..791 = 277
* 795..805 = 220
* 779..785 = 291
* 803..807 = 297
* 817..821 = 404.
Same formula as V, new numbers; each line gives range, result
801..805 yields 247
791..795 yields 267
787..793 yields 277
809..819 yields 327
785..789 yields 272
